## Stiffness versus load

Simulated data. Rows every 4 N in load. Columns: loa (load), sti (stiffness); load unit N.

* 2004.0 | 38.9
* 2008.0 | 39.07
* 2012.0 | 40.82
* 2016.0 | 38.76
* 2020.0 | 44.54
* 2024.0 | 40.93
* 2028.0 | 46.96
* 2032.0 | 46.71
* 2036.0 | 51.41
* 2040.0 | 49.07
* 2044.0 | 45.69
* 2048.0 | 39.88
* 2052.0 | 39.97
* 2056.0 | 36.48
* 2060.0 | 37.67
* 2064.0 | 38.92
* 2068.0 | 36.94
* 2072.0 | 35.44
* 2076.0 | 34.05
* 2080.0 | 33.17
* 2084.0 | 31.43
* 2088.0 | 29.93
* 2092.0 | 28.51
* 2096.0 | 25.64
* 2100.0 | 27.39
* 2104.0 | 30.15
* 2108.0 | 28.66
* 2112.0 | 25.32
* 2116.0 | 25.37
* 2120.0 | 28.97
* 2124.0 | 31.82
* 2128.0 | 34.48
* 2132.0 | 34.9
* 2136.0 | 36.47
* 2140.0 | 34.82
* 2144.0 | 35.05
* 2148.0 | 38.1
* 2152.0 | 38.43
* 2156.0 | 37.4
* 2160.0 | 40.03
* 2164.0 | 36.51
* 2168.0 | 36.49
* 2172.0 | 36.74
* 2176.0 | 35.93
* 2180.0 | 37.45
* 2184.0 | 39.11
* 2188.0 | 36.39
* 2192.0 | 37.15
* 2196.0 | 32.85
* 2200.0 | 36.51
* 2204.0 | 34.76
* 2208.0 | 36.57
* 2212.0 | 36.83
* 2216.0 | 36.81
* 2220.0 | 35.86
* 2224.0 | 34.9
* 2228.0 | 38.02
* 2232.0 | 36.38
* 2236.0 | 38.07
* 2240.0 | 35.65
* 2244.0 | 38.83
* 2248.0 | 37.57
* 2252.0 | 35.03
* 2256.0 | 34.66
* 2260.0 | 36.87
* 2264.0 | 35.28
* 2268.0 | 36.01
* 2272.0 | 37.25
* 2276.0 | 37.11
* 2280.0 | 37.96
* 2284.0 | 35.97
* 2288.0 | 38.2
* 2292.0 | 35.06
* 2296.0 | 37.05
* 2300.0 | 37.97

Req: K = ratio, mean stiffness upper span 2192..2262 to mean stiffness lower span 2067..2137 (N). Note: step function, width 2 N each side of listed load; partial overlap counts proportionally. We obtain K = 1.17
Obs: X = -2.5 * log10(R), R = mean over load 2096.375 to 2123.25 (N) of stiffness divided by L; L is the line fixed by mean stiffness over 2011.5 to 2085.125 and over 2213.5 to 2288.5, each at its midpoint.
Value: 0.38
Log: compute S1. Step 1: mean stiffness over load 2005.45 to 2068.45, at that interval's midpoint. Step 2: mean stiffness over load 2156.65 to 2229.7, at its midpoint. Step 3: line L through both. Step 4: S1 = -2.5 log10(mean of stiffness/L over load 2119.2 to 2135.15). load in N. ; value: 0.18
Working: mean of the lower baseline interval 42.2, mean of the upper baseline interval 36.6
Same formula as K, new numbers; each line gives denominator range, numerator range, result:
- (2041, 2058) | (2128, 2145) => 0.86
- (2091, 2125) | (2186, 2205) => 1.28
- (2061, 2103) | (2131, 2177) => 1.14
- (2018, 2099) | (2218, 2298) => 0.95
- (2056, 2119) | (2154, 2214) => 1.17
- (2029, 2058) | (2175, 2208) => 0.82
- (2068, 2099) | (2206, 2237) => 1.17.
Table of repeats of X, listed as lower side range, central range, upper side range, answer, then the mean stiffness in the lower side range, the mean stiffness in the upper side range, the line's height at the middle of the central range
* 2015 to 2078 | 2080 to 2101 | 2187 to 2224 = 0.35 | 41.5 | 35.9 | 40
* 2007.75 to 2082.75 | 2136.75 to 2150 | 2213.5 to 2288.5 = 0.08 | 40.8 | 36.6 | 38.8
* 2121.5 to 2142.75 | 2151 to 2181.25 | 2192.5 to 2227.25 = -0.07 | 34.4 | 35.8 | 35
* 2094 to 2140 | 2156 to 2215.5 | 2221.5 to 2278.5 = -0.10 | 30.1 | 36.6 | 33.5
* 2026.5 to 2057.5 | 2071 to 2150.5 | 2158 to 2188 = 0.28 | 44.6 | 37.4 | 40.8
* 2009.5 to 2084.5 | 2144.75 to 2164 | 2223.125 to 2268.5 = 0.01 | 40.6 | 36.5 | 38.4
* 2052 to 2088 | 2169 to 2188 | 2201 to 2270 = -0.03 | 35.4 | 36.4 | 36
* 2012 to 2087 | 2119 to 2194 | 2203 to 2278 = 0.06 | 40.3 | 36.5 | 38.2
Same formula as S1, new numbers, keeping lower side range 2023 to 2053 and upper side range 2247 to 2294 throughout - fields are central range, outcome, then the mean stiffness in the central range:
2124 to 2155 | 0.159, 35.8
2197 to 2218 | 0.078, 36.1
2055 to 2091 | 0.260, 34.7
